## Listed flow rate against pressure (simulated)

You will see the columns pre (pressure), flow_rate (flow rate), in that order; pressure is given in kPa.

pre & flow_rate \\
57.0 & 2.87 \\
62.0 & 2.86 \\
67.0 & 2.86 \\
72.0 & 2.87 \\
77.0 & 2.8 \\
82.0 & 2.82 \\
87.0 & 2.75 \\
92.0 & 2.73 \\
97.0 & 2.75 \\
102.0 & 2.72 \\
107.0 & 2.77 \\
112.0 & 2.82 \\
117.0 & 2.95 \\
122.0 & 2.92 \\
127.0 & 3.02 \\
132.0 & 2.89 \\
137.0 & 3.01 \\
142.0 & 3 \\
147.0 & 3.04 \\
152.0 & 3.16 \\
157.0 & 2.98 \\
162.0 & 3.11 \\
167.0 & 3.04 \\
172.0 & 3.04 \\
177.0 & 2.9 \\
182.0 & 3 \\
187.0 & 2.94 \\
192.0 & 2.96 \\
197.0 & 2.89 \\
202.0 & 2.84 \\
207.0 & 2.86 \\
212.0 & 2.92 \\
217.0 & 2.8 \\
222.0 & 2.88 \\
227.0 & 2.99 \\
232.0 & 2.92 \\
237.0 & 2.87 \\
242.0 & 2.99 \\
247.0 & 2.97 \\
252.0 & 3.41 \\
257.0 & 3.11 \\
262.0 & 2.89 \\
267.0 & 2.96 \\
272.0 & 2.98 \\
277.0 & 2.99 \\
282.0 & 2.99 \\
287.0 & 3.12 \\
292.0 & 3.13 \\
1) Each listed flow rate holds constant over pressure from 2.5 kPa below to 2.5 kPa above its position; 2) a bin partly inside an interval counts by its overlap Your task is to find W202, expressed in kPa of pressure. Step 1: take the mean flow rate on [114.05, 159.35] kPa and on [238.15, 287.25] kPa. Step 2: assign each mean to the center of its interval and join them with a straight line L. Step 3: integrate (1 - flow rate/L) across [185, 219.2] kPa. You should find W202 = 1.4 kPa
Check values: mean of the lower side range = 2.99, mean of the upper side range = 3.03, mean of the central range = 2.89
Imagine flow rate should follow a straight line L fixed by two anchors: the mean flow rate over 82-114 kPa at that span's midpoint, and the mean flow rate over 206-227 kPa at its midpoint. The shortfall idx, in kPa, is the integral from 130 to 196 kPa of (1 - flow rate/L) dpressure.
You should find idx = -4.1 kPa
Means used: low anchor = 2.76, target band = 3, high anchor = 2.88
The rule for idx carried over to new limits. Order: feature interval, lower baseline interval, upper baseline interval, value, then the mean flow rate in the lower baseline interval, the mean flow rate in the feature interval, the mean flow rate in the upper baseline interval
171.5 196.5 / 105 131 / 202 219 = -0.7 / 2.9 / 2.96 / 2.86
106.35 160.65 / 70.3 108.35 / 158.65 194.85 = -1.5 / 2.77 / 2.97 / 3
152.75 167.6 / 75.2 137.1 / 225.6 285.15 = -0.8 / 2.84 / 3.06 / 3.01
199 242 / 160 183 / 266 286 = 1.6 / 3.02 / 2.89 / 2.99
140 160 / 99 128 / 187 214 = -1.2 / 2.86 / 3.05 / 2.9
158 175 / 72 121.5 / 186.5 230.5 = -1.1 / 2.8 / 3.05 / 2.9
